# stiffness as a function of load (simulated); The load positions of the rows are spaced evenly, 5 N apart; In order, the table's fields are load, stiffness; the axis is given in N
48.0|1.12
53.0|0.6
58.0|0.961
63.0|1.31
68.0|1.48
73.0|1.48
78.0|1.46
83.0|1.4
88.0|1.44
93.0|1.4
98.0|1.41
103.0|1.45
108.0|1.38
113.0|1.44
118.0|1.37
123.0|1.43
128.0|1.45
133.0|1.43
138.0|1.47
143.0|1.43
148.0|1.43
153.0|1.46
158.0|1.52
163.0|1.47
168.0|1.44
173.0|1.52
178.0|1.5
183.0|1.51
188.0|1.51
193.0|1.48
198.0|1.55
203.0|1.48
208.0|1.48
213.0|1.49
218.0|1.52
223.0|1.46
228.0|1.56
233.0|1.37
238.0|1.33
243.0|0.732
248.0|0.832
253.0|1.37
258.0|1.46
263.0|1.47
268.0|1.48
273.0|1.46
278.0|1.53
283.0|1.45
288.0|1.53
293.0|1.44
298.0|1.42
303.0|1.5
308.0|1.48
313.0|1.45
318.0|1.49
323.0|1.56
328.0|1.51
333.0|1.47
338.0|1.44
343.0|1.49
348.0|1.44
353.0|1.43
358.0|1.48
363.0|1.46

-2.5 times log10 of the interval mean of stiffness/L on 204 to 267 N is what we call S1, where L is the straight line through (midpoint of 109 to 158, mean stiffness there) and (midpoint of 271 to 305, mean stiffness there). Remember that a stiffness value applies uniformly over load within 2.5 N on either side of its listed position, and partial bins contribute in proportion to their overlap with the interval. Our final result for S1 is 0.09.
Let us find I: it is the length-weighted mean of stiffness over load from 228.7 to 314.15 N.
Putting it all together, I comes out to 1.37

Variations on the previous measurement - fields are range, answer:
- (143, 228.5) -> 1.49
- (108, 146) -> 1.43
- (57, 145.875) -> 1.41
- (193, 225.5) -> 1.5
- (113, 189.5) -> 1.46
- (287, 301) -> 1.46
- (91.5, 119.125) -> 1.41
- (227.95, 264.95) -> 1.24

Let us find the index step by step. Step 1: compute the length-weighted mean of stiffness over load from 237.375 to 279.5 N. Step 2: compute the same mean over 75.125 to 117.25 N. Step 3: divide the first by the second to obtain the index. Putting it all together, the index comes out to 0.9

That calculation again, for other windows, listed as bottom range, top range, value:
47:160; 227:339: 1.03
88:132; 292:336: 1.04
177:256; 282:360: 1.07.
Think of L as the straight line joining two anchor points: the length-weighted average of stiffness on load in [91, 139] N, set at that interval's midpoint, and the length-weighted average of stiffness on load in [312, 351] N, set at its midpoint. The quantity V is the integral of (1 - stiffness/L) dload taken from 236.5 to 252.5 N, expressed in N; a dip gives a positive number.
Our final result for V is 5.1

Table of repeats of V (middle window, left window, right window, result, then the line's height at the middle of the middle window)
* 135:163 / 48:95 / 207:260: -3.6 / 1.3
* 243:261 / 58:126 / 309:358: 3.6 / 1.45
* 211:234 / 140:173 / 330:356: -0.4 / 1.46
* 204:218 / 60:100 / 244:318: -0.8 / 1.41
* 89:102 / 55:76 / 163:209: -0.7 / 1.34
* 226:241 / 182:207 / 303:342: 1.1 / 1.5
